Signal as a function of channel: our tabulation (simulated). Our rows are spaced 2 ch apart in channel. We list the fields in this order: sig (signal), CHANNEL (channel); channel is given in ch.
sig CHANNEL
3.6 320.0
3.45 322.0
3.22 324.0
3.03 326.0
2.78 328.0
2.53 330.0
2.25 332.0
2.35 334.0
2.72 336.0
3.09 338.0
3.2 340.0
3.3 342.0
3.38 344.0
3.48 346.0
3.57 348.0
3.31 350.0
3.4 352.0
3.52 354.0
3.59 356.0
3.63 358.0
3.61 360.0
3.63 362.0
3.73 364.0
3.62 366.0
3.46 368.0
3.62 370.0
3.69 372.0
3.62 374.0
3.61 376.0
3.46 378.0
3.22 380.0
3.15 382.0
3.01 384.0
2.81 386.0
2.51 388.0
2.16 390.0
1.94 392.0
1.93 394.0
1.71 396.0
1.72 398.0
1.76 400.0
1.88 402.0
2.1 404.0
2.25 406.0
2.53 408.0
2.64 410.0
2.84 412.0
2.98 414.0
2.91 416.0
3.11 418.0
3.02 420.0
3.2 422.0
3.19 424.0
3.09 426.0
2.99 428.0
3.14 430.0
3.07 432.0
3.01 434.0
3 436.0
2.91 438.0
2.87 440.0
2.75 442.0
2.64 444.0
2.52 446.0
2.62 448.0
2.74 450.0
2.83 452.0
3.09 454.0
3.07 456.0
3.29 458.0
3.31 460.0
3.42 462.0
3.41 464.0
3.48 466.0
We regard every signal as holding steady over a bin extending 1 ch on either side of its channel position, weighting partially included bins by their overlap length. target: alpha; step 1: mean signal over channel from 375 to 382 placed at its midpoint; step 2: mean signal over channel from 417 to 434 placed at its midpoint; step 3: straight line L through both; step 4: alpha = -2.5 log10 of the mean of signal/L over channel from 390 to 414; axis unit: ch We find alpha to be 0.441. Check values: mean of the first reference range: 3.39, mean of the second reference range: 3.1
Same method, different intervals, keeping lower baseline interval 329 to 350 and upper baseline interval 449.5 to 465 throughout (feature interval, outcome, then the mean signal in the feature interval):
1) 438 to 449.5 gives 0.163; 2.7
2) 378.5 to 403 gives 0.294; 2.34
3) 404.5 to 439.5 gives 0.069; 2.92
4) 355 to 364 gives -0.196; 3.63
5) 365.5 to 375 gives -0.183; 3.6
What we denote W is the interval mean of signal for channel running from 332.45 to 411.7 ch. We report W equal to 2.97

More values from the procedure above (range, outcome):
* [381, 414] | 2.33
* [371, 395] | 2.93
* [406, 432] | 2.95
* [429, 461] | 2.93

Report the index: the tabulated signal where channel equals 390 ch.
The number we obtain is 2.16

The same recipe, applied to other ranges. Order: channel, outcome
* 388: 2.51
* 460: 3.31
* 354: 3.52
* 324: 3.22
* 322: 3.45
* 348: 3.57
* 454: 3.09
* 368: 3.46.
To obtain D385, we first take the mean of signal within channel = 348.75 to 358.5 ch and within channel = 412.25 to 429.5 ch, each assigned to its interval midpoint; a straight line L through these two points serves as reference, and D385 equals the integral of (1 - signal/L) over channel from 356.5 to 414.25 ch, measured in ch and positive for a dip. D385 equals 7.7 ch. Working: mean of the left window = 3.48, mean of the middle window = 2.86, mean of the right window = 3.05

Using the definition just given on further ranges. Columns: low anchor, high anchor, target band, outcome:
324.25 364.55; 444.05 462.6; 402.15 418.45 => 2.3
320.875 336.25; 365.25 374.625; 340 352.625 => -1.0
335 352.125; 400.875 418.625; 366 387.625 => -3.2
